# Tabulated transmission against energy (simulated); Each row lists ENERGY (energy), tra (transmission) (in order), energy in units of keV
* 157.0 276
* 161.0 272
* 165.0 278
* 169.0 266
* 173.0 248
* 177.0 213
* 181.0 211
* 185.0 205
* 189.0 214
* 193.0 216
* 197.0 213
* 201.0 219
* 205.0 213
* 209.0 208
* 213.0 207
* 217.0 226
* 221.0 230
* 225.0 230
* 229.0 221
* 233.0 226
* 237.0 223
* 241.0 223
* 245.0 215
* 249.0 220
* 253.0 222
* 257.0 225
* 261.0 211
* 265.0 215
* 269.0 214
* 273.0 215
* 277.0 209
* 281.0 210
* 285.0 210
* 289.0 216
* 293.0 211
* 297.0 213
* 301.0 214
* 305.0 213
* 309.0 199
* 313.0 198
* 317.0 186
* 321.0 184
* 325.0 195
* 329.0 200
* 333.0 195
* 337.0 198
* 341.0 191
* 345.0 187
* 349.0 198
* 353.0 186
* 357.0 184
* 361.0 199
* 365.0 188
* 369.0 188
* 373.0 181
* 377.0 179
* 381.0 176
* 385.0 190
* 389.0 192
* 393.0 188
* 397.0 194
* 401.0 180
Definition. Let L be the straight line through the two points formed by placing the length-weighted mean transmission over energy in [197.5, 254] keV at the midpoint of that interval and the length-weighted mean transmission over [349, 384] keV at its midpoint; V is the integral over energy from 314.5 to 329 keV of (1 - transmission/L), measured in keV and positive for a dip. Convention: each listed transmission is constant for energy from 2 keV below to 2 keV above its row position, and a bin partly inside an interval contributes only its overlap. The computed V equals 0.5 keV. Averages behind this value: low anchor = 220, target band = 190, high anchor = 186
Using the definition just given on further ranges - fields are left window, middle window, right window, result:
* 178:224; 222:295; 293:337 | -3.6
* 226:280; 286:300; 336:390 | -0.4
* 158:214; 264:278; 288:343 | -0.2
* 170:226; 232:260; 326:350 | -1.5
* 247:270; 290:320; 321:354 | -0.1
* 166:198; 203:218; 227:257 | 0.7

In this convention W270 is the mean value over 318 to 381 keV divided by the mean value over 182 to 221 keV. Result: 0.89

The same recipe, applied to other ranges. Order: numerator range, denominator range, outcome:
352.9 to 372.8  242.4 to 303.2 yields 0.88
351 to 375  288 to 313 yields 0.89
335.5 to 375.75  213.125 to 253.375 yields 0.85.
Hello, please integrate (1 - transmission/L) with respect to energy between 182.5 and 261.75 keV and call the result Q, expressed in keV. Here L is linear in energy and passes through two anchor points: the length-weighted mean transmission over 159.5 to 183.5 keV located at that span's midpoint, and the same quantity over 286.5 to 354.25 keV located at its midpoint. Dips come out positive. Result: 4.0 keV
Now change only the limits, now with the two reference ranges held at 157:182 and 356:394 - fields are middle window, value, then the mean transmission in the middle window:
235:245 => 0.3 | 221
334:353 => 0.4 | 193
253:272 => 0.5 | 217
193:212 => 2.2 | 213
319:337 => 0.7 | 194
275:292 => 0.3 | 211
